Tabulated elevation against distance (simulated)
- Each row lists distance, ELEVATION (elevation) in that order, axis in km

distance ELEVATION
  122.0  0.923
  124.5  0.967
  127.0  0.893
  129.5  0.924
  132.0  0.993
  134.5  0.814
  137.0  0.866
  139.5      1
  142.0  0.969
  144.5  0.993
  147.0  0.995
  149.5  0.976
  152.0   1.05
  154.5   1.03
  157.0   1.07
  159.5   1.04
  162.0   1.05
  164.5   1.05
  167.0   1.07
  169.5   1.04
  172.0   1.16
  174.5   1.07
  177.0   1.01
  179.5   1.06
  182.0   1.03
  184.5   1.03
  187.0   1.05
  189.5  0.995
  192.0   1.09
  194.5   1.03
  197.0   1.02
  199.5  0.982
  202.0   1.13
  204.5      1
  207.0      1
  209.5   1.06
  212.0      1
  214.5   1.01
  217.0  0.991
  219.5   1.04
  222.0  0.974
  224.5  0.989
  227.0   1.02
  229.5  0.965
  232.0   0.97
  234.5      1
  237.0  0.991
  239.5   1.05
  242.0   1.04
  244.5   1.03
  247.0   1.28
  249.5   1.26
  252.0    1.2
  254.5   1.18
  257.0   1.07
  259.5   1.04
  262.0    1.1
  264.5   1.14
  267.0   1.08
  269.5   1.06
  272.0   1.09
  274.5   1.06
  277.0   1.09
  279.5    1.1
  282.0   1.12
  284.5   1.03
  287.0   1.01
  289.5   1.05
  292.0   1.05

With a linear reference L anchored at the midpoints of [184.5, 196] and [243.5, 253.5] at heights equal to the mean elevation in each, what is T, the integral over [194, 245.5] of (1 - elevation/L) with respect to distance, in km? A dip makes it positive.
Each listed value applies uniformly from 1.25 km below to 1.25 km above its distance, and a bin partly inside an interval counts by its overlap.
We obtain 4.8 km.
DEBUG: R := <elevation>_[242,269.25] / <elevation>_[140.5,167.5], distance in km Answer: 1.1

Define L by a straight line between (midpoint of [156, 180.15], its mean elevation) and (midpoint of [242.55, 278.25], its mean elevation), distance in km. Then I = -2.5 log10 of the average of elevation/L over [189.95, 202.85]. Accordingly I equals 0.04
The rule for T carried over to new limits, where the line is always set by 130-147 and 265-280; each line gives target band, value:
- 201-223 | -0.1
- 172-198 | -1.4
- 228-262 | -0.9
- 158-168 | -0.9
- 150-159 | -0.8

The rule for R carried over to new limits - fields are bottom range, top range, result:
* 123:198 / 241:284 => 1.10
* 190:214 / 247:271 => 1.10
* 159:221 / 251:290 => 1.05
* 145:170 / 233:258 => 1.07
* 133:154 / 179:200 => 1.07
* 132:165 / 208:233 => 1.01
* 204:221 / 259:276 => 1.07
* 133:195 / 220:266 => 1.05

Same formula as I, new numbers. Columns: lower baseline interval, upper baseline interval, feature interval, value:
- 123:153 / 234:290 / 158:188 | -0.07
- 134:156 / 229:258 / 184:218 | 0.01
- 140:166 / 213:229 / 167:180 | -0.05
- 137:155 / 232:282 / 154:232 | 0.00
